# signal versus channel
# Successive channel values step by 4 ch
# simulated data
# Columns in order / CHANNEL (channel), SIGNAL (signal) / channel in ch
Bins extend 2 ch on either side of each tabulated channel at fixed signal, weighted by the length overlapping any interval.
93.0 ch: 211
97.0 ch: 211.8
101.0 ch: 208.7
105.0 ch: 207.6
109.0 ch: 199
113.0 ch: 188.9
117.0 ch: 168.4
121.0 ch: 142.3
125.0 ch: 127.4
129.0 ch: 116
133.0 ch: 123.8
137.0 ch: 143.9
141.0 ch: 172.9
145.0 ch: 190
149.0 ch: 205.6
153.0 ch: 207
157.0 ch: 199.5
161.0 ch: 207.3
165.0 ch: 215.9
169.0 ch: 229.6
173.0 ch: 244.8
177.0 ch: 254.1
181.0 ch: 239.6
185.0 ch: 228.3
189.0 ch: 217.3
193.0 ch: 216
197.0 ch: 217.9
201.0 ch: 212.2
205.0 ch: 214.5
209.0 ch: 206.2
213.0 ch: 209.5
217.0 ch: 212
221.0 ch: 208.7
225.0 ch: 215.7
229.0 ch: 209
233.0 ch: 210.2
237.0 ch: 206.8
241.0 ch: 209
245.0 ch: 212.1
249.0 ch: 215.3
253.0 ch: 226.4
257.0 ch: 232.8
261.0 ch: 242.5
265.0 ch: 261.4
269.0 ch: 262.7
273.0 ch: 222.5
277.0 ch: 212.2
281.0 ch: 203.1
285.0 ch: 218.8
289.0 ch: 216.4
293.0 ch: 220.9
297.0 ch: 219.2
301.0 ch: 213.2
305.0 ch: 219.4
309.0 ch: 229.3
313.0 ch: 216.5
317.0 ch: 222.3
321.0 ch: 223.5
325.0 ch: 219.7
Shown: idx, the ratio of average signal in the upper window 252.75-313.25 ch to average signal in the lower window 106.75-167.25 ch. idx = 1.3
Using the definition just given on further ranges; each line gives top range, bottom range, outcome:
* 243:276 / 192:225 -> 1.10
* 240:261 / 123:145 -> 1.57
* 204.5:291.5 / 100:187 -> 1.15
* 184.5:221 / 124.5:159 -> 1.28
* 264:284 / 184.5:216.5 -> 1.07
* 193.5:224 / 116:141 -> 1.53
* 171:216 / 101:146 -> 1.37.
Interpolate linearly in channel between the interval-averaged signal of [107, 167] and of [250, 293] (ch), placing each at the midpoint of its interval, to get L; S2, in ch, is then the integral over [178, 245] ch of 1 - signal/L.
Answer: -3.7 ch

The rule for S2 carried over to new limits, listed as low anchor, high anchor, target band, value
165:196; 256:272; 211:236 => 3.10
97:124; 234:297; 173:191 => -2.91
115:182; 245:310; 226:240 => 0.19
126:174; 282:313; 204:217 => -0.70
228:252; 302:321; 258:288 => -2.16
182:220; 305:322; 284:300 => 0.19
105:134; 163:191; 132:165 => 1.88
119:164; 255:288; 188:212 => -2.11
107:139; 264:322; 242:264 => -2.14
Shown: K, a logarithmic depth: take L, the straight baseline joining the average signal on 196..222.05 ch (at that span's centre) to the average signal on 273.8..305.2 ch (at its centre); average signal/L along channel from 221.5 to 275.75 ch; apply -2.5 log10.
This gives -0.05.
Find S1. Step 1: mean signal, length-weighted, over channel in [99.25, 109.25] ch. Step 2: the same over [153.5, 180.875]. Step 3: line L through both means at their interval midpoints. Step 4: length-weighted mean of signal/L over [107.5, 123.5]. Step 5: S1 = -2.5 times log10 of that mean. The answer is 0.211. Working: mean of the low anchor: 206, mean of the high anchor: 225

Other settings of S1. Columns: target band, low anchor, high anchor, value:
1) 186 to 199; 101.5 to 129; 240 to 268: -0.074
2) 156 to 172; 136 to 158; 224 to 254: -0.125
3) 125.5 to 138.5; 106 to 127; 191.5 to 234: 0.343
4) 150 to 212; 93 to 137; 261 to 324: -0.159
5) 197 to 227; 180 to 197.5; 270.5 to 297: 0.051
